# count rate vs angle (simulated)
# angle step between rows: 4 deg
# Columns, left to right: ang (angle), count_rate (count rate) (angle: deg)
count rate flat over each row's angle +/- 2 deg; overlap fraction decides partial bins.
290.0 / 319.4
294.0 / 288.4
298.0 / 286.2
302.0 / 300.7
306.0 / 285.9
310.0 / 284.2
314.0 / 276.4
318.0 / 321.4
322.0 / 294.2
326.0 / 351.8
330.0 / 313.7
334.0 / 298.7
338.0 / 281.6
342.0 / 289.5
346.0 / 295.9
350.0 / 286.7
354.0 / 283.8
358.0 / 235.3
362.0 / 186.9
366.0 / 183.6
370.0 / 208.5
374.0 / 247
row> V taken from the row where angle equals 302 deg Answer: 300.7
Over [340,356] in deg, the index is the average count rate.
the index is 289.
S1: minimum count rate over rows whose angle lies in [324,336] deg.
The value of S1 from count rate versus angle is 298.7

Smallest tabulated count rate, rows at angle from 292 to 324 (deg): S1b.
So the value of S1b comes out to 276.4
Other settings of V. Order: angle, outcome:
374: 247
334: 298.7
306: 285.9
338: 281.6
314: 276.4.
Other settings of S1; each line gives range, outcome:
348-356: 283.8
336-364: 186.9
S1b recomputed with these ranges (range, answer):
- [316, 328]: 294.2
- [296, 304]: 286.2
